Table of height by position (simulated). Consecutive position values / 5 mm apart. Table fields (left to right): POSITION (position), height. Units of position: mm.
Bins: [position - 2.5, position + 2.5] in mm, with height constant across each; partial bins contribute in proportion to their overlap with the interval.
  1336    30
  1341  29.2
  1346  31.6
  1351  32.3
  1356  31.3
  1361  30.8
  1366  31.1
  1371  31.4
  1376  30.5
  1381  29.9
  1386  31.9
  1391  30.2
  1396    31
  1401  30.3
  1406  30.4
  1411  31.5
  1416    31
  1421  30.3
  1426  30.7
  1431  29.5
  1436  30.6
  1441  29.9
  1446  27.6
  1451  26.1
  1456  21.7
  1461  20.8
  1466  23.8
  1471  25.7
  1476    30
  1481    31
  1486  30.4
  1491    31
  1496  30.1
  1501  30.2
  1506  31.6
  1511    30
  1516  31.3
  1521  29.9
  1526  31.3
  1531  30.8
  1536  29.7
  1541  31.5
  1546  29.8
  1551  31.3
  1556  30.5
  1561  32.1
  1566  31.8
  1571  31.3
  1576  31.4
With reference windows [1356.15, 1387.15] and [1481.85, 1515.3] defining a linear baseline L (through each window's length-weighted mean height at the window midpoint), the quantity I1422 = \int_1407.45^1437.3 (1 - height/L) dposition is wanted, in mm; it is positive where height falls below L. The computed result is 0.2 mm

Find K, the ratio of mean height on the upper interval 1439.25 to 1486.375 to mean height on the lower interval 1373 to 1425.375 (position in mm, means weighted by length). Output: 0.86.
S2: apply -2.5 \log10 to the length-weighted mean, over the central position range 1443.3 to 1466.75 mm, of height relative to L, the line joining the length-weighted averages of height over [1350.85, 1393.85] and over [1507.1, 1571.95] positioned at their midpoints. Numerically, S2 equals 0.27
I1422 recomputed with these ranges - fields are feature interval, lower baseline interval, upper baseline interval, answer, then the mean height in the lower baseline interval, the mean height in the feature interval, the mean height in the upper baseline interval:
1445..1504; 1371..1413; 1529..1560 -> 6.4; 30.7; 27.4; 30.7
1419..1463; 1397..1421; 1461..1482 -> 1.8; 30.8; 27.5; 26.6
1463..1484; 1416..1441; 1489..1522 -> 2.0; 30.3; 27.5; 30.6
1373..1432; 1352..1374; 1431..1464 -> -3.5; 31.2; 30.6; 26.3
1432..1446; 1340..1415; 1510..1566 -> 0.5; 30.9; 29.7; 30.8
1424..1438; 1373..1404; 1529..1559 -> 0.2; 30.6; 30.2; 30.6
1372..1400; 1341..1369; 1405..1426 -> 0.3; 31.2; 30.7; 30.8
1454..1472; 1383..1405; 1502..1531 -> 4.7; 30.8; 22.8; 30.8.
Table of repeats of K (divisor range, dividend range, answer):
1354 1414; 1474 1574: 1.00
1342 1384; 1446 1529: 0.92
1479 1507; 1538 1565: 1.01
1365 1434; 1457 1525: 0.94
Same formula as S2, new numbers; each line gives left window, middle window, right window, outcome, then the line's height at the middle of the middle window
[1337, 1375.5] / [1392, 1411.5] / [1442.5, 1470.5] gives -0.100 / 28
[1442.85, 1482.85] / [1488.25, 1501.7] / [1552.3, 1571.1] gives -0.105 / 27.6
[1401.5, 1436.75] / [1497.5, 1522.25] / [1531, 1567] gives 0.007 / 30.8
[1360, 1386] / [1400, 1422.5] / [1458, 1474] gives -0.107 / 27.9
